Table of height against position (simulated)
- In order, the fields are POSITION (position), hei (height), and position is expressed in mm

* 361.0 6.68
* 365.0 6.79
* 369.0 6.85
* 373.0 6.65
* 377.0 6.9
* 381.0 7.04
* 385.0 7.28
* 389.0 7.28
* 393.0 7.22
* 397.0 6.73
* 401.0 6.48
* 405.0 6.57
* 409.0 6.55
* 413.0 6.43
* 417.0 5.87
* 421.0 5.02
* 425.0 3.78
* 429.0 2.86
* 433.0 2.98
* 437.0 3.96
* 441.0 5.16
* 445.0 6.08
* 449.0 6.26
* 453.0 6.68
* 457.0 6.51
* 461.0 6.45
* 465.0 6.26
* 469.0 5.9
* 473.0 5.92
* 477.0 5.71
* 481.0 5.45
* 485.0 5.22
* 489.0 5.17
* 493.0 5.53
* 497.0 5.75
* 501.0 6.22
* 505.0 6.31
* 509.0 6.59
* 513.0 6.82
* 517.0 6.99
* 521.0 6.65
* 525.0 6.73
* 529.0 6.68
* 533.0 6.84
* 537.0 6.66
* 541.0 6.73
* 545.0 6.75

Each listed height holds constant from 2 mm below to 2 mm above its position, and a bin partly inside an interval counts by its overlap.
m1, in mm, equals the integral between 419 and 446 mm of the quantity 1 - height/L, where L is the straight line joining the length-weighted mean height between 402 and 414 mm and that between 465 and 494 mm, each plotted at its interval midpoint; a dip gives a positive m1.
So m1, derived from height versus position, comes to 8.7 mm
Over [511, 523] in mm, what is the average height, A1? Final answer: 6.82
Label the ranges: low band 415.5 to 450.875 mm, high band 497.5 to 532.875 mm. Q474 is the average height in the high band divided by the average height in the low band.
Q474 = 1.42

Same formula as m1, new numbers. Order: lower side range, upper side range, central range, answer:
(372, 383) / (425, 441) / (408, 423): -4.2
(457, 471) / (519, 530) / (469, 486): 1.9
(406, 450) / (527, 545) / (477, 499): 1.9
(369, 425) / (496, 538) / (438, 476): 2.8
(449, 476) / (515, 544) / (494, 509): 1.0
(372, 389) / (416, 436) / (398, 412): -3.0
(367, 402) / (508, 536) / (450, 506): 7.3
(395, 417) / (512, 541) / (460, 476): 1.3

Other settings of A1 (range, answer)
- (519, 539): 6.71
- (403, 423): 6.09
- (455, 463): 6.48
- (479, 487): 5.33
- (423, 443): 3.75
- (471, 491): 5.49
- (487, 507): 5.8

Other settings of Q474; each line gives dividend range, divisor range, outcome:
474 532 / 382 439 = 1.08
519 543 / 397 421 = 1.07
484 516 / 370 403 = 0.86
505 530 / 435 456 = 1.18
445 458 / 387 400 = 0.91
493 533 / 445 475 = 1.04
